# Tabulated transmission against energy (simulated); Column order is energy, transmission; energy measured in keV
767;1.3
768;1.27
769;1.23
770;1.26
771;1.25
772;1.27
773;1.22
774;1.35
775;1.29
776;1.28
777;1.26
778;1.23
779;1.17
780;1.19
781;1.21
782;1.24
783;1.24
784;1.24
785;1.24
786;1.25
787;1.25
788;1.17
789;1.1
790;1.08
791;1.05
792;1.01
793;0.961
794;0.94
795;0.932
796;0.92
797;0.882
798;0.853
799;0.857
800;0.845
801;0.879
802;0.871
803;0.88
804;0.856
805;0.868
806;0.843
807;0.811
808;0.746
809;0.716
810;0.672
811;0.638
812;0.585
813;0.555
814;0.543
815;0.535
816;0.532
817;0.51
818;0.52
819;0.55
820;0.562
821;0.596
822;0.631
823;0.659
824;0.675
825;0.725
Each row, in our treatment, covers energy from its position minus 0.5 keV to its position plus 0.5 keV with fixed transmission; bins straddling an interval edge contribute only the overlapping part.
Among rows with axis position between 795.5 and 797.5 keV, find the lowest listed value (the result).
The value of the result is 0.882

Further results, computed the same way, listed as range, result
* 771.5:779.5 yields 1.17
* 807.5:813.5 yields 0.555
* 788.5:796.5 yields 0.92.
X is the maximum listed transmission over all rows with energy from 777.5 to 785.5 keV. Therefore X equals 1.24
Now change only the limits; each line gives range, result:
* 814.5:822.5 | 0.631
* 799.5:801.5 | 0.879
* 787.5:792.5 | 1.17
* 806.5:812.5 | 0.811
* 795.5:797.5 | 0.92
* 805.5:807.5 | 0.843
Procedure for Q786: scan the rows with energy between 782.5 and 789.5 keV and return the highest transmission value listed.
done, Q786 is 1.25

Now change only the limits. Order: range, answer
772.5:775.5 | 1.35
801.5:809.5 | 0.88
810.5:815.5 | 0.638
